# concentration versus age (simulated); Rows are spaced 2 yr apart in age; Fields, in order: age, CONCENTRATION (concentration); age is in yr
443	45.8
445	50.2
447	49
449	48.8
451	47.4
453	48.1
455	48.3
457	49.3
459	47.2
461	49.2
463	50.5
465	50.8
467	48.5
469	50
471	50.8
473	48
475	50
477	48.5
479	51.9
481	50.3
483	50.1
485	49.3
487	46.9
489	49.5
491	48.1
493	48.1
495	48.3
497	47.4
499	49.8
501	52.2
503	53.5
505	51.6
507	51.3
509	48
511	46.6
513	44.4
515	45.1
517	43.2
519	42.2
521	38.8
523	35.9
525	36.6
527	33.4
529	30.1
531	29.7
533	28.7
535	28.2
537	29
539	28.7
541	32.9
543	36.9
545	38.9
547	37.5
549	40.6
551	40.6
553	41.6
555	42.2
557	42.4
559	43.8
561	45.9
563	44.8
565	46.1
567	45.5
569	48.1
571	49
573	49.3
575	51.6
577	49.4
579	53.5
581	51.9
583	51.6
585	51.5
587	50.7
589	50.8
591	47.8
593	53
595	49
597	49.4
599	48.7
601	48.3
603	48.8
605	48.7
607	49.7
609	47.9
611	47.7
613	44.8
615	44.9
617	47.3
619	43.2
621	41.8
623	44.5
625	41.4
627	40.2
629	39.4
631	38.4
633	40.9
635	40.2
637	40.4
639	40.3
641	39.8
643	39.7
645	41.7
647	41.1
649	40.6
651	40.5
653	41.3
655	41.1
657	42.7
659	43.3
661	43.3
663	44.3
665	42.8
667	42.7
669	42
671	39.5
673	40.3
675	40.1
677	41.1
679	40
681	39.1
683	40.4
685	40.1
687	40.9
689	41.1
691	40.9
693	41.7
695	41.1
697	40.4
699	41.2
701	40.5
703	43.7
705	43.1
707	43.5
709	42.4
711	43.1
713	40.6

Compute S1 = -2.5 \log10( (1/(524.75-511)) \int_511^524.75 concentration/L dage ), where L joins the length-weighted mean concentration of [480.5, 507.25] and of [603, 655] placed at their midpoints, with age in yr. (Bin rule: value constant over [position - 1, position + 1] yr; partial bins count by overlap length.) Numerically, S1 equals 0.16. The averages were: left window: 49.7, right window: 42.7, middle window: 41.7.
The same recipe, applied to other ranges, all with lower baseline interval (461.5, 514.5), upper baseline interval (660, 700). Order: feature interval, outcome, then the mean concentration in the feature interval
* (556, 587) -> -0.06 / 48.4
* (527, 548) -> 0.42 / 32.1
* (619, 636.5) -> 0.06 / 41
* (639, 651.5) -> 0.05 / 40.5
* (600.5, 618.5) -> -0.08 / 47.4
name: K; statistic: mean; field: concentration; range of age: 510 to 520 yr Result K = 44.3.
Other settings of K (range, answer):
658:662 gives 43.3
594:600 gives 49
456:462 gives 48.6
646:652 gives 40.7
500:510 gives 51.3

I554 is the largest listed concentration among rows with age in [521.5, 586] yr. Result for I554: 53.5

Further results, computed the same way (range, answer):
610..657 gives 47.7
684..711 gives 43.7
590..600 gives 53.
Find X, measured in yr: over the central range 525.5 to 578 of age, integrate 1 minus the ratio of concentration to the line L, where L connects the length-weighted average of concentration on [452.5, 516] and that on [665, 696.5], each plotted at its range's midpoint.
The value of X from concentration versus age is 7.24 yr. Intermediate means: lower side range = 49.1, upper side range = 40.8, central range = 39.8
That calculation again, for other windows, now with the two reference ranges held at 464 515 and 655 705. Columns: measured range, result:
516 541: 7.35 yr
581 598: -2.04 yr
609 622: -0.32 yr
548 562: 1.24 yr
